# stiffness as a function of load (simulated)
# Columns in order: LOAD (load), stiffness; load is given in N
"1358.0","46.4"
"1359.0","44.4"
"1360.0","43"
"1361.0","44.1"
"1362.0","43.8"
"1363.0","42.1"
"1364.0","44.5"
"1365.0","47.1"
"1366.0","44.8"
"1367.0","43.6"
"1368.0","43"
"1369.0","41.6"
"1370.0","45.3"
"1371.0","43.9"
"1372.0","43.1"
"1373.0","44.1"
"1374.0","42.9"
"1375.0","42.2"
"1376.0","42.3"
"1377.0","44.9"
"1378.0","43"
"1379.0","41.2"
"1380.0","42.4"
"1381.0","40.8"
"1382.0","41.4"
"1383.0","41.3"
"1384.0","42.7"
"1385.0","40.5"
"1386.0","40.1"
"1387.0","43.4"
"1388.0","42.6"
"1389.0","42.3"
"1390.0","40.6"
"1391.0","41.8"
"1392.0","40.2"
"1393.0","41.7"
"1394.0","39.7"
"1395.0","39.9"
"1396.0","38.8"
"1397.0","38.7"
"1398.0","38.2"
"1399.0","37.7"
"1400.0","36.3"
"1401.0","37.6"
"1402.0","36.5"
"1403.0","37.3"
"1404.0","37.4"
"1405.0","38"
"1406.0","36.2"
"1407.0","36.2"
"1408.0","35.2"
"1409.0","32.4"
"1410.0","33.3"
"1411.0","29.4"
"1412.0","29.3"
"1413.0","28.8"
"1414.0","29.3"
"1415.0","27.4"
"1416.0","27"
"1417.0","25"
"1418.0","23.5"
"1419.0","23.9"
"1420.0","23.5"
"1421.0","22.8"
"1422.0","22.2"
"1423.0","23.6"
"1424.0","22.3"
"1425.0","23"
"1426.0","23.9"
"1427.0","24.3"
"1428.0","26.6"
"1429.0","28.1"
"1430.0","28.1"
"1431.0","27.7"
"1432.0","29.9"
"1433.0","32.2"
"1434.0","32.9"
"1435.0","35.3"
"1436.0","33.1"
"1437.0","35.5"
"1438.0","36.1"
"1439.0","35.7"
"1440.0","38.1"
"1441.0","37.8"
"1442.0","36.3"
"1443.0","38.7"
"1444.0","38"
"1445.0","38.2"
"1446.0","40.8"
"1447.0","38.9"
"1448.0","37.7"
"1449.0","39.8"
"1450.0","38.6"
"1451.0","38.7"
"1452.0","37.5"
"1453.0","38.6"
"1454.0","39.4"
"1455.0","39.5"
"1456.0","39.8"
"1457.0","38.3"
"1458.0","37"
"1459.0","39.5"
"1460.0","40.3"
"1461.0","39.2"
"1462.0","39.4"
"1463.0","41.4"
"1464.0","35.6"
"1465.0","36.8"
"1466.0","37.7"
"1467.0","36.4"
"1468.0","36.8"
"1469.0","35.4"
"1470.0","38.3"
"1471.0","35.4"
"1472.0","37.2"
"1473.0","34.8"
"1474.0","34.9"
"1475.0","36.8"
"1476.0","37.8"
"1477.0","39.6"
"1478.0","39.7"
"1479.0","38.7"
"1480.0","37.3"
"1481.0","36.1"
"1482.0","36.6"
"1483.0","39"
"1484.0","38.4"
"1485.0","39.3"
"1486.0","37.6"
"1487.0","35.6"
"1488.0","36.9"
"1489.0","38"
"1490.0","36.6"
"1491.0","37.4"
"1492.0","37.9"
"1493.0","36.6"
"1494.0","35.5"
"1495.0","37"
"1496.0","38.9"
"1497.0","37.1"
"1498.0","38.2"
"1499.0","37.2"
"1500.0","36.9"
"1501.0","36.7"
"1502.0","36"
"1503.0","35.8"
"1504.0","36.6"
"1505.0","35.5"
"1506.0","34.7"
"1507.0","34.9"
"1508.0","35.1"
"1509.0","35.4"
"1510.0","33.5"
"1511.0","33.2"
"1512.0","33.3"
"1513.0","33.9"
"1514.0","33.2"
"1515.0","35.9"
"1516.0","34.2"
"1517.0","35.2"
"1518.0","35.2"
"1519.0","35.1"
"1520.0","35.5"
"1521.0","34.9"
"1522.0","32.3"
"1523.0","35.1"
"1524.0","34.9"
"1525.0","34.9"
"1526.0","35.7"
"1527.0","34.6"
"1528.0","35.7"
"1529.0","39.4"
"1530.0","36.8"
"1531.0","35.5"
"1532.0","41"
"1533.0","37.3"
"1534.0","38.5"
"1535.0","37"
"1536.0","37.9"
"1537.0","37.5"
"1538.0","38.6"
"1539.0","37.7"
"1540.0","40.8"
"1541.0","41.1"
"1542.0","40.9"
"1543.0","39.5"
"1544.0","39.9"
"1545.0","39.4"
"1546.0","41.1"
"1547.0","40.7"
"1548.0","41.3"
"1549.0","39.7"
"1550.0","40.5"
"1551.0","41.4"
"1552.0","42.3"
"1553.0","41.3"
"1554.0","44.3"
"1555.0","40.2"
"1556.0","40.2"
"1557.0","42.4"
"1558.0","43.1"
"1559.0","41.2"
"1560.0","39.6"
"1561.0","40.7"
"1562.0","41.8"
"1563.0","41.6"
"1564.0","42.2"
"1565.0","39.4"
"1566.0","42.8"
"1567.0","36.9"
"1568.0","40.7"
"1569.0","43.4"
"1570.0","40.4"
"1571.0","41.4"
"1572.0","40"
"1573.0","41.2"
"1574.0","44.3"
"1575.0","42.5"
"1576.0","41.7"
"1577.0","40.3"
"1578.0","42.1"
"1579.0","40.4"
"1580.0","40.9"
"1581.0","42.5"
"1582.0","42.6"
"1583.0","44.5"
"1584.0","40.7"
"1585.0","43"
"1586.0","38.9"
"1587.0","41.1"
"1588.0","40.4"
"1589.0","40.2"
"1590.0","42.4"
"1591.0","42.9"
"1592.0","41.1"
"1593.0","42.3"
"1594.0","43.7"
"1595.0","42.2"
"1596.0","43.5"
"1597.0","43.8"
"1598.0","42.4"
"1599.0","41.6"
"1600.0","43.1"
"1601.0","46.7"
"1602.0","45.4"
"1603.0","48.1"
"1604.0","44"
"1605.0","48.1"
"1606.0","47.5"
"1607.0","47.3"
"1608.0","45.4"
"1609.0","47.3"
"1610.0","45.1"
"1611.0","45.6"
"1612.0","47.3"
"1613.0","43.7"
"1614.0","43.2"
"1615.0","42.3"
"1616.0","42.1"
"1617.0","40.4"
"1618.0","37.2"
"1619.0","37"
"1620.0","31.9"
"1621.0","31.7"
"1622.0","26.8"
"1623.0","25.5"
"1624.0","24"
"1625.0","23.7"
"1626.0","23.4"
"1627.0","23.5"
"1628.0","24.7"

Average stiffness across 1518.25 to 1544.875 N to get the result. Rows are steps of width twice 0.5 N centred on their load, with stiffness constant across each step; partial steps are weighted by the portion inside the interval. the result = 37.2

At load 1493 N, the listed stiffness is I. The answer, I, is 36.6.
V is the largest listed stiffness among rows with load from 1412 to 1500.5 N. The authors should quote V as 41.4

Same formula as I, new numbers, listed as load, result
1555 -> 40.2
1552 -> 42.3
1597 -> 43.8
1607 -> 47.3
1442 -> 36.3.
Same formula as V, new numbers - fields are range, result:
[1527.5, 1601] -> 46.7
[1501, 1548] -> 41.3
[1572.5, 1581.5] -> 44.3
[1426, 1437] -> 35.5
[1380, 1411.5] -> 43.4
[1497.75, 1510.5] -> 38.2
